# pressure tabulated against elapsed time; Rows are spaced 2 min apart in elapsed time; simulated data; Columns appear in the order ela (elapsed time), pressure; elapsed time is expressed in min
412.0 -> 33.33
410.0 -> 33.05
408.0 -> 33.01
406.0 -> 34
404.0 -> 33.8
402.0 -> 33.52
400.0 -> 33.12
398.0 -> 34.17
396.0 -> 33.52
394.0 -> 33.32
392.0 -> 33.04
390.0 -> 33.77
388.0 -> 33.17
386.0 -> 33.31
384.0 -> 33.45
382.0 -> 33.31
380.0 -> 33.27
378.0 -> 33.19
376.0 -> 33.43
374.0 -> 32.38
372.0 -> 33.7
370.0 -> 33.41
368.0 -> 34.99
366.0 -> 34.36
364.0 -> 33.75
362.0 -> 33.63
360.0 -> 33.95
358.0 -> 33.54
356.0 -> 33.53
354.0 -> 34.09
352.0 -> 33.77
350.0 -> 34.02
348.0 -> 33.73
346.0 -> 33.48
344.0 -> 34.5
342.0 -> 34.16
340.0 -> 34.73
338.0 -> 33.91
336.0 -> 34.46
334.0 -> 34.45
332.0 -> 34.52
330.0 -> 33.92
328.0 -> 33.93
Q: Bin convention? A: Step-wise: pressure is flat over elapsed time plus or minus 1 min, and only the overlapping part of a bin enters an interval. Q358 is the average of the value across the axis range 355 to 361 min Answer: 33.7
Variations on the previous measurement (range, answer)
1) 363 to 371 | 34.1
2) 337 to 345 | 34.3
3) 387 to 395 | 33.3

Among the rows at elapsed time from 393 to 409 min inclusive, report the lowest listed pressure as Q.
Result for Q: 33.01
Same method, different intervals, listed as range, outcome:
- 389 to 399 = 33.04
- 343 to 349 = 33.48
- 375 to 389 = 33.17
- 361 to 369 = 33.63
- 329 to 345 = 33.91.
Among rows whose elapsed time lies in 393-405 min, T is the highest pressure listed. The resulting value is 34.17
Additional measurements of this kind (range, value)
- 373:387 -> 33.45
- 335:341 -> 34.73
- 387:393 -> 33.77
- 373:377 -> 33.43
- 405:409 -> 34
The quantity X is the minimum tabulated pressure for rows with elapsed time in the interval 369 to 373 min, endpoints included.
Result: 33.41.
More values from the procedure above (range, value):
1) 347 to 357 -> 33.53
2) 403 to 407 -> 33.8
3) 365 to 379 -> 32.38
